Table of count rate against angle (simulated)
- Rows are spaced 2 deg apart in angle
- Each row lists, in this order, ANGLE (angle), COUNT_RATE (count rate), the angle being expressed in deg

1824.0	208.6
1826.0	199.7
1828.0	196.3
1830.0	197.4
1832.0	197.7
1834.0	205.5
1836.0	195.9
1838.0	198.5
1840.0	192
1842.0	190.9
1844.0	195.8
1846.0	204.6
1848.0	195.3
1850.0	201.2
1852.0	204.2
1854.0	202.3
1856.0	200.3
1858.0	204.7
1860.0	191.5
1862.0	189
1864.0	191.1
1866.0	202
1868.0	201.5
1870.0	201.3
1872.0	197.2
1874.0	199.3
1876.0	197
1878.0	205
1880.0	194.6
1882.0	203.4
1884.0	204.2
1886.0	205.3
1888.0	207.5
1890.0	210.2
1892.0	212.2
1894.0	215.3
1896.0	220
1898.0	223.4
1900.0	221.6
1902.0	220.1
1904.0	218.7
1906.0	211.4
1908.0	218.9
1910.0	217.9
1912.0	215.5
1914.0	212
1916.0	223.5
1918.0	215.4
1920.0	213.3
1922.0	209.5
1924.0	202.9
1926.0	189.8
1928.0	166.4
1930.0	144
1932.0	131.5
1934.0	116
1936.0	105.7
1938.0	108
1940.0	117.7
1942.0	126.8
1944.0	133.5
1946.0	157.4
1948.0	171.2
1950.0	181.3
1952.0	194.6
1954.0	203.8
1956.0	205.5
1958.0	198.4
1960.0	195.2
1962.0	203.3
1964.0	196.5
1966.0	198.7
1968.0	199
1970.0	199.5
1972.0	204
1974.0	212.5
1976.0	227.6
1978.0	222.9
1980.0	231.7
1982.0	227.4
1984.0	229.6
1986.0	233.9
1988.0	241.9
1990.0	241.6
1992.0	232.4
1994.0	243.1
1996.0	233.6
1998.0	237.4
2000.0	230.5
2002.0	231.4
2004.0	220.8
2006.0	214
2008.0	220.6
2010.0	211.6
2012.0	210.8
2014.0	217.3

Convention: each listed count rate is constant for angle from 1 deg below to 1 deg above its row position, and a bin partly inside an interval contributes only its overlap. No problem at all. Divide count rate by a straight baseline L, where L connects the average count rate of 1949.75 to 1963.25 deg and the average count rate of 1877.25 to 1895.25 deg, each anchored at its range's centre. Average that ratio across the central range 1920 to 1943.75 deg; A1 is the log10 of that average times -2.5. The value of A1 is 0.324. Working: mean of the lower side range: 207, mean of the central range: 149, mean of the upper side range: 198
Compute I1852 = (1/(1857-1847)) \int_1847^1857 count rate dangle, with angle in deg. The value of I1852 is 201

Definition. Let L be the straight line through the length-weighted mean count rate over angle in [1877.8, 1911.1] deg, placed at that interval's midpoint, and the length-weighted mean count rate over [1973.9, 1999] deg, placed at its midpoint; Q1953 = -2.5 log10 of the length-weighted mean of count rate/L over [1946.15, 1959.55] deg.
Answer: 0.18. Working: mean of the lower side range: 213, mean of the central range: 190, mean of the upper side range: 233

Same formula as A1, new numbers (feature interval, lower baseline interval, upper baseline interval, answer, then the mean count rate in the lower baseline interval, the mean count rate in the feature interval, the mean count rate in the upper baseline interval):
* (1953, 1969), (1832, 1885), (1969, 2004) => 0.114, 199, 200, 228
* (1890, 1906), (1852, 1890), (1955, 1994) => -0.068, 200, 218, 217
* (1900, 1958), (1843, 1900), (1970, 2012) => 0.183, 203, 181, 226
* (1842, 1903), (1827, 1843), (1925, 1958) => -0.126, 197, 204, 155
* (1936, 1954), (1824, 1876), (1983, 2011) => 0.416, 198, 149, 230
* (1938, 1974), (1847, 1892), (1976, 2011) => 0.221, 201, 180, 230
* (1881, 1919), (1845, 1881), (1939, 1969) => -0.128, 199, 215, 179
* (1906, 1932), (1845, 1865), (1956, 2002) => 0.050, 198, 200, 220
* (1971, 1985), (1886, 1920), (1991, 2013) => 0.007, 216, 222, 226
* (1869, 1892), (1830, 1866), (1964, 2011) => 0.005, 198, 203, 223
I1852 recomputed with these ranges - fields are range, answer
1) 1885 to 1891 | 208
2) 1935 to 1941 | 110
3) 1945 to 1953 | 176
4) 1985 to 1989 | 238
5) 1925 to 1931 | 167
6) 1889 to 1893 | 211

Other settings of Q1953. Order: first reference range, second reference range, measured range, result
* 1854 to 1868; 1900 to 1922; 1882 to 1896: -0.01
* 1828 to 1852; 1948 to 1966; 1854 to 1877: 0.00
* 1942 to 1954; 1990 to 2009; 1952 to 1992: -0.09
